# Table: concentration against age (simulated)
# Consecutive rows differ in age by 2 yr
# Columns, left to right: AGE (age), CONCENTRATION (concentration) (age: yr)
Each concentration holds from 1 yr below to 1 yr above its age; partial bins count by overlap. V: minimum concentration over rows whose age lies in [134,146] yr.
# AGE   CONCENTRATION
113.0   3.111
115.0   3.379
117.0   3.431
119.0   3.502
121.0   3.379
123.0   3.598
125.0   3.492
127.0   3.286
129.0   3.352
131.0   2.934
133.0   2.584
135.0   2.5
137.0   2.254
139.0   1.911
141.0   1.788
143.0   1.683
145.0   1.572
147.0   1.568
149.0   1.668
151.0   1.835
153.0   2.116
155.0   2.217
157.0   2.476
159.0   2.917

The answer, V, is 1.572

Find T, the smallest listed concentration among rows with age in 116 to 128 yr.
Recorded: 3.286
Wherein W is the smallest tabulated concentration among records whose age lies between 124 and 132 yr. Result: 2.934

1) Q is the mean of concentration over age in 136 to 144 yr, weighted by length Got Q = 1.91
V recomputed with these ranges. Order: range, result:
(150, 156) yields 1.835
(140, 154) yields 1.568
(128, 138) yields 2.254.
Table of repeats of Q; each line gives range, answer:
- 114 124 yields 3.46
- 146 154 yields 1.8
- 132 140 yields 2.31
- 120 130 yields 3.42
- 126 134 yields 3.04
